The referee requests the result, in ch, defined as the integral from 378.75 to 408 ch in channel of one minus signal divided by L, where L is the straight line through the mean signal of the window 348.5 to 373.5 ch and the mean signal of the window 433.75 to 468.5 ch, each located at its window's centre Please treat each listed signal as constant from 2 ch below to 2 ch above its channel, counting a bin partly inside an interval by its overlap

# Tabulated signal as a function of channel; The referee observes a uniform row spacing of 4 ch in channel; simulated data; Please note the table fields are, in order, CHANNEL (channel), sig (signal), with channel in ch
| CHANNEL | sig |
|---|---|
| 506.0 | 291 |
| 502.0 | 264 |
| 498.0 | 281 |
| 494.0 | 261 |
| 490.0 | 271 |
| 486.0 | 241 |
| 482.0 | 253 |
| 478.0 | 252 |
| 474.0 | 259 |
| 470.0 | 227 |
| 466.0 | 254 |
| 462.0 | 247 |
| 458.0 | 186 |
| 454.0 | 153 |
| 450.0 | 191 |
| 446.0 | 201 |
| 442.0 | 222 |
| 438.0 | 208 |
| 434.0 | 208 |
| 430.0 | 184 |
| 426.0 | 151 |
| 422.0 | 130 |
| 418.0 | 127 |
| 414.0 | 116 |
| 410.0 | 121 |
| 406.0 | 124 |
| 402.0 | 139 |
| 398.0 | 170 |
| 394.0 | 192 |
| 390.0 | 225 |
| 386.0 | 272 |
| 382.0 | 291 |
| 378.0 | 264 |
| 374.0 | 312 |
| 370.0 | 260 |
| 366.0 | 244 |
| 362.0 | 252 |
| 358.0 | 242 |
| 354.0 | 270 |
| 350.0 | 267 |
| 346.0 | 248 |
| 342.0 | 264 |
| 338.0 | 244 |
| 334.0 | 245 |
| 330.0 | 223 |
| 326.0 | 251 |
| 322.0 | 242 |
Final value 4.5 ch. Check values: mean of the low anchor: 259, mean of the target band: 205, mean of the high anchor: 208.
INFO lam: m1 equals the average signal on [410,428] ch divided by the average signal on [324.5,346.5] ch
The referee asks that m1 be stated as 0.5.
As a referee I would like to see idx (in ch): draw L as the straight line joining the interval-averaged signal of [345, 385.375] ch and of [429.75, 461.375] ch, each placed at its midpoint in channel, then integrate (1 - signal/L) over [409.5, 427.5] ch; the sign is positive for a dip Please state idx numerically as 7.4 ch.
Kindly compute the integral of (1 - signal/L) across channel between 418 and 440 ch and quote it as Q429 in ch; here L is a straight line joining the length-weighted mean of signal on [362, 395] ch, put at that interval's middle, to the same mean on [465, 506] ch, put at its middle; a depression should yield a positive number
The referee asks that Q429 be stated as 7.4 ch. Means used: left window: 259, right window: 258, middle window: 172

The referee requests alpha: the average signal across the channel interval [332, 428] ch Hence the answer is 215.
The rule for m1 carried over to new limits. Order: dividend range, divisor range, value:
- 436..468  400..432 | 1.52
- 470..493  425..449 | 1.28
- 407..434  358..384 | 0.53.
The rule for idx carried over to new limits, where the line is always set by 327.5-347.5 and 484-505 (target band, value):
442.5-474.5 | 5.8 ch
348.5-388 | -2.9 ch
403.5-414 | 5.5 ch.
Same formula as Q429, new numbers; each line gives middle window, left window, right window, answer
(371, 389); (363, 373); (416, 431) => -3.6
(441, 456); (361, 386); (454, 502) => 3.7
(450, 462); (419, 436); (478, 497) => 1.4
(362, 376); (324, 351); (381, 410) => -3.3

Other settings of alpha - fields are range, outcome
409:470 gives 182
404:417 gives 121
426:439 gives 192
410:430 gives 135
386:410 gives 174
